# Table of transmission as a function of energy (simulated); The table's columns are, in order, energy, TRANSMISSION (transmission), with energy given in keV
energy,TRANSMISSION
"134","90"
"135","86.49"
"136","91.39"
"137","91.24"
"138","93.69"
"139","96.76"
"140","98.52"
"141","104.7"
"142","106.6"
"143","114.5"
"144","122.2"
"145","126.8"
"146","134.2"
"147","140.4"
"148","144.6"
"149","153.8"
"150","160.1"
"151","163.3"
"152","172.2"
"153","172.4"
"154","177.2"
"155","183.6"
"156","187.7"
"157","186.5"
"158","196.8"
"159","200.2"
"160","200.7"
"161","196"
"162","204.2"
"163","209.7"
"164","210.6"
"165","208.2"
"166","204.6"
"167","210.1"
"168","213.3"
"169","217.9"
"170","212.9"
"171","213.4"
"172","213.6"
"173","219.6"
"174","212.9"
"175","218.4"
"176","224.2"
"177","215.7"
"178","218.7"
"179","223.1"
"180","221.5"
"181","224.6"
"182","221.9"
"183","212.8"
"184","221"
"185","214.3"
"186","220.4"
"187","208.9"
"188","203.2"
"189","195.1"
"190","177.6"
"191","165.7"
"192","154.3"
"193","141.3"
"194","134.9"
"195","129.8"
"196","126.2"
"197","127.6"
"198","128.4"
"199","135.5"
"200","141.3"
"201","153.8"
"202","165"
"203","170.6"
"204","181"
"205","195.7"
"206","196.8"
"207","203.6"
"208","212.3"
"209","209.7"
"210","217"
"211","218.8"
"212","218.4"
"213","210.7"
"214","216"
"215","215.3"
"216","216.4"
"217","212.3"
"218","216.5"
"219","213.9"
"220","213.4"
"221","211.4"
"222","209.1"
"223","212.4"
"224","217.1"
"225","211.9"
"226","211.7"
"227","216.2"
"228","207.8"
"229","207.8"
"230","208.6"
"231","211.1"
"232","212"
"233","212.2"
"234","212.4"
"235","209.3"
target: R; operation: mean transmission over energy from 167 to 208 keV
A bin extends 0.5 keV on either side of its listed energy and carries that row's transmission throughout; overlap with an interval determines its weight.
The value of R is 190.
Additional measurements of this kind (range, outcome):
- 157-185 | 212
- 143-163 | 169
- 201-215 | 200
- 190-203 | 144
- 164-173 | 212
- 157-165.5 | 202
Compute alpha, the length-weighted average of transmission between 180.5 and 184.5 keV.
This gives 220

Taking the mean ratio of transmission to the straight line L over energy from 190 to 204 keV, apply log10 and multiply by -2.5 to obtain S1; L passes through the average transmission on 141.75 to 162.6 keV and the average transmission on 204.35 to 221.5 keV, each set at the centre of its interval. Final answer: 0.33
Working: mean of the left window 165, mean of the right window 211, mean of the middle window 147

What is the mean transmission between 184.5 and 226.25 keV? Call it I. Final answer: 189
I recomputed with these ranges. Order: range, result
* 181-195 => 189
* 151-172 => 198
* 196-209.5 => 169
